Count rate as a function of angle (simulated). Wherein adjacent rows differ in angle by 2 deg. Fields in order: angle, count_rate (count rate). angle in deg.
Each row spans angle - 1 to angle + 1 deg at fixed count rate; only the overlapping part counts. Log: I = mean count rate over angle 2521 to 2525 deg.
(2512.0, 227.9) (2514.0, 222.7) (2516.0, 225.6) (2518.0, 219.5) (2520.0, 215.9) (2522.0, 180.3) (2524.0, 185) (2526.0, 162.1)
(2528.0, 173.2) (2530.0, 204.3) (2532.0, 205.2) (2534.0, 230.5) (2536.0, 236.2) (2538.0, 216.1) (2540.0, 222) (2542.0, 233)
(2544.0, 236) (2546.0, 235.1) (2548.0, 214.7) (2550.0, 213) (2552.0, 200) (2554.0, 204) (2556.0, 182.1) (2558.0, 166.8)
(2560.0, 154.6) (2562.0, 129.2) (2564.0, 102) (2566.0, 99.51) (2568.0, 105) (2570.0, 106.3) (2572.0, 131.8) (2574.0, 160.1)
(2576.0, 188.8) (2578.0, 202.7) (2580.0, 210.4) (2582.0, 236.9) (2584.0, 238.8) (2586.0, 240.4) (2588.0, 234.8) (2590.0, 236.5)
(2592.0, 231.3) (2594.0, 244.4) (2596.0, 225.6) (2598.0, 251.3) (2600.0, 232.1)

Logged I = 183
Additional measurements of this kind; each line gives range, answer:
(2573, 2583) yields 200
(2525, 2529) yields 168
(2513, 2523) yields 213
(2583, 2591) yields 238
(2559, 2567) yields 121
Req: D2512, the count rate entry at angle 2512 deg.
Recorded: 227.9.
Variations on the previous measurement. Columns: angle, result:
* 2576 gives 188.8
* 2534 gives 230.5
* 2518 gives 219.5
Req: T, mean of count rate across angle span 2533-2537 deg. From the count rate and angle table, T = 233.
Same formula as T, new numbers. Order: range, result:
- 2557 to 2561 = 161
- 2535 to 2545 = 229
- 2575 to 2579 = 196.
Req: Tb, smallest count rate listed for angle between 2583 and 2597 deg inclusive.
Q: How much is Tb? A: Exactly 225.6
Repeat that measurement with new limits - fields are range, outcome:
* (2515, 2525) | 180.3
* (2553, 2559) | 166.8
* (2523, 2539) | 162.1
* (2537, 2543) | 216.1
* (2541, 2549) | 214.7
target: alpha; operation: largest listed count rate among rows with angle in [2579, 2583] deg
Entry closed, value 236.9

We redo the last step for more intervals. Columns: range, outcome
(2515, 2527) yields 225.6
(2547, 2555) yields 214.7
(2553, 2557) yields 204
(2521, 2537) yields 236.2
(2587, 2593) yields 236.5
